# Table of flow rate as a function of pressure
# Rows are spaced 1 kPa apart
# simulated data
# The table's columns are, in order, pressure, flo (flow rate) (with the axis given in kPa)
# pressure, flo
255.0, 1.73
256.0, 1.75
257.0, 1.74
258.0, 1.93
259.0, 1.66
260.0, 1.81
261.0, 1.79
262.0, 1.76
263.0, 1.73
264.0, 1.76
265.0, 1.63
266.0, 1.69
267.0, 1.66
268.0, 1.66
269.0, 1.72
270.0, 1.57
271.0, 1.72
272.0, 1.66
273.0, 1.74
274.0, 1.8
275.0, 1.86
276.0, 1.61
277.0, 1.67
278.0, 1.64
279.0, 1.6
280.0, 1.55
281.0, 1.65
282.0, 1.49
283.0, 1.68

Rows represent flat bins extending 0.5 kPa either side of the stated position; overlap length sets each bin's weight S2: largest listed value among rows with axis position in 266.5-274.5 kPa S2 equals 1.8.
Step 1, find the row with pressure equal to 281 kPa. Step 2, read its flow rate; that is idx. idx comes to 1.65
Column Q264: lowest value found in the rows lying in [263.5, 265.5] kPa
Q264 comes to 1.63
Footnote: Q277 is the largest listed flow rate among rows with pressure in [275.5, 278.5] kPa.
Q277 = 1.67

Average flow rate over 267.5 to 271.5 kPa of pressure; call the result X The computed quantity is 1.67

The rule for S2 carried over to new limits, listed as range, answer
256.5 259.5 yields 1.93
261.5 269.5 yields 1.76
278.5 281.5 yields 1.65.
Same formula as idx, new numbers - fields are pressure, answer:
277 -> 1.67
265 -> 1.63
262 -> 1.76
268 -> 1.66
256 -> 1.75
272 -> 1.66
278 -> 1.64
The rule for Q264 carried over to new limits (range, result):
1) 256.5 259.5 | 1.66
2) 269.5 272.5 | 1.57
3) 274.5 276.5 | 1.61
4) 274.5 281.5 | 1.55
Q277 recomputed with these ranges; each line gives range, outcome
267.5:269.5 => 1.72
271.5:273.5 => 1.74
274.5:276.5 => 1.86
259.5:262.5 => 1.81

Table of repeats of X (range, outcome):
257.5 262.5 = 1.79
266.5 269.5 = 1.68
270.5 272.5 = 1.69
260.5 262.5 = 1.77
